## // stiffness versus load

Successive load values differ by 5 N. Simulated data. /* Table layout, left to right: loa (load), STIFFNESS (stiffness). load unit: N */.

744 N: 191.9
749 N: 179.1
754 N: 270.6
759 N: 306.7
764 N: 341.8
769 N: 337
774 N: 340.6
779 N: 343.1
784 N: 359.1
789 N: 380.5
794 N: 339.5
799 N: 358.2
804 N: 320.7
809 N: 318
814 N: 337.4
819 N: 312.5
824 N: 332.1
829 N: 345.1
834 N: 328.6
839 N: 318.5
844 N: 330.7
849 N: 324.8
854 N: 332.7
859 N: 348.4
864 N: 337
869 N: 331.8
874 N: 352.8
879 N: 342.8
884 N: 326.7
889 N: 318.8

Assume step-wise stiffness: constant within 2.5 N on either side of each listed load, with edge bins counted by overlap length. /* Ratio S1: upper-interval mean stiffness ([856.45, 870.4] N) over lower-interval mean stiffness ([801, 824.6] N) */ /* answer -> 1.0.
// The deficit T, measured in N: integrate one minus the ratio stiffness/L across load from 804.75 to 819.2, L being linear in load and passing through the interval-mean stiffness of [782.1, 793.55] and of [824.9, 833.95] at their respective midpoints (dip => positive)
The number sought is 1.1 N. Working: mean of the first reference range 365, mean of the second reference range 338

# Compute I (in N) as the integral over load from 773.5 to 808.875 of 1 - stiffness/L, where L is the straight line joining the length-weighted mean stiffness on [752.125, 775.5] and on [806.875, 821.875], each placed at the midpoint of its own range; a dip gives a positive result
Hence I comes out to -2.8 N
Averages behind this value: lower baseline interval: 320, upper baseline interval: 323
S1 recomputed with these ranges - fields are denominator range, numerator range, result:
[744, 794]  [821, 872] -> 1.07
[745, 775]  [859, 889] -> 1.17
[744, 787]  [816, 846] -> 1.08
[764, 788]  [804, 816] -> 0.94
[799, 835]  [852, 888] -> 1.03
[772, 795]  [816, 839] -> 0.93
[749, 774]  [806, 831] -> 1.08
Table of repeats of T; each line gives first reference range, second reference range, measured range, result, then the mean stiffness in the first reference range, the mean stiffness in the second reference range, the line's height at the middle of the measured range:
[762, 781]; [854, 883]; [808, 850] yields 1.58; 341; 341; 341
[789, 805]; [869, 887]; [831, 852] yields 1.01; 348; 339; 343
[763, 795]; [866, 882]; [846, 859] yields 0.41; 350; 342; 344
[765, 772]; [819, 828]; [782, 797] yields -1.12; 338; 329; 335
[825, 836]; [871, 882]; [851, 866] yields 0.15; 337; 346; 342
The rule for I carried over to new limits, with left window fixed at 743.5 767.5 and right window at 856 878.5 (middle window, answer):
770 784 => -3.14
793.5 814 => -2.38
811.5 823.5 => -0.67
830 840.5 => -0.21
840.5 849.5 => 0.00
